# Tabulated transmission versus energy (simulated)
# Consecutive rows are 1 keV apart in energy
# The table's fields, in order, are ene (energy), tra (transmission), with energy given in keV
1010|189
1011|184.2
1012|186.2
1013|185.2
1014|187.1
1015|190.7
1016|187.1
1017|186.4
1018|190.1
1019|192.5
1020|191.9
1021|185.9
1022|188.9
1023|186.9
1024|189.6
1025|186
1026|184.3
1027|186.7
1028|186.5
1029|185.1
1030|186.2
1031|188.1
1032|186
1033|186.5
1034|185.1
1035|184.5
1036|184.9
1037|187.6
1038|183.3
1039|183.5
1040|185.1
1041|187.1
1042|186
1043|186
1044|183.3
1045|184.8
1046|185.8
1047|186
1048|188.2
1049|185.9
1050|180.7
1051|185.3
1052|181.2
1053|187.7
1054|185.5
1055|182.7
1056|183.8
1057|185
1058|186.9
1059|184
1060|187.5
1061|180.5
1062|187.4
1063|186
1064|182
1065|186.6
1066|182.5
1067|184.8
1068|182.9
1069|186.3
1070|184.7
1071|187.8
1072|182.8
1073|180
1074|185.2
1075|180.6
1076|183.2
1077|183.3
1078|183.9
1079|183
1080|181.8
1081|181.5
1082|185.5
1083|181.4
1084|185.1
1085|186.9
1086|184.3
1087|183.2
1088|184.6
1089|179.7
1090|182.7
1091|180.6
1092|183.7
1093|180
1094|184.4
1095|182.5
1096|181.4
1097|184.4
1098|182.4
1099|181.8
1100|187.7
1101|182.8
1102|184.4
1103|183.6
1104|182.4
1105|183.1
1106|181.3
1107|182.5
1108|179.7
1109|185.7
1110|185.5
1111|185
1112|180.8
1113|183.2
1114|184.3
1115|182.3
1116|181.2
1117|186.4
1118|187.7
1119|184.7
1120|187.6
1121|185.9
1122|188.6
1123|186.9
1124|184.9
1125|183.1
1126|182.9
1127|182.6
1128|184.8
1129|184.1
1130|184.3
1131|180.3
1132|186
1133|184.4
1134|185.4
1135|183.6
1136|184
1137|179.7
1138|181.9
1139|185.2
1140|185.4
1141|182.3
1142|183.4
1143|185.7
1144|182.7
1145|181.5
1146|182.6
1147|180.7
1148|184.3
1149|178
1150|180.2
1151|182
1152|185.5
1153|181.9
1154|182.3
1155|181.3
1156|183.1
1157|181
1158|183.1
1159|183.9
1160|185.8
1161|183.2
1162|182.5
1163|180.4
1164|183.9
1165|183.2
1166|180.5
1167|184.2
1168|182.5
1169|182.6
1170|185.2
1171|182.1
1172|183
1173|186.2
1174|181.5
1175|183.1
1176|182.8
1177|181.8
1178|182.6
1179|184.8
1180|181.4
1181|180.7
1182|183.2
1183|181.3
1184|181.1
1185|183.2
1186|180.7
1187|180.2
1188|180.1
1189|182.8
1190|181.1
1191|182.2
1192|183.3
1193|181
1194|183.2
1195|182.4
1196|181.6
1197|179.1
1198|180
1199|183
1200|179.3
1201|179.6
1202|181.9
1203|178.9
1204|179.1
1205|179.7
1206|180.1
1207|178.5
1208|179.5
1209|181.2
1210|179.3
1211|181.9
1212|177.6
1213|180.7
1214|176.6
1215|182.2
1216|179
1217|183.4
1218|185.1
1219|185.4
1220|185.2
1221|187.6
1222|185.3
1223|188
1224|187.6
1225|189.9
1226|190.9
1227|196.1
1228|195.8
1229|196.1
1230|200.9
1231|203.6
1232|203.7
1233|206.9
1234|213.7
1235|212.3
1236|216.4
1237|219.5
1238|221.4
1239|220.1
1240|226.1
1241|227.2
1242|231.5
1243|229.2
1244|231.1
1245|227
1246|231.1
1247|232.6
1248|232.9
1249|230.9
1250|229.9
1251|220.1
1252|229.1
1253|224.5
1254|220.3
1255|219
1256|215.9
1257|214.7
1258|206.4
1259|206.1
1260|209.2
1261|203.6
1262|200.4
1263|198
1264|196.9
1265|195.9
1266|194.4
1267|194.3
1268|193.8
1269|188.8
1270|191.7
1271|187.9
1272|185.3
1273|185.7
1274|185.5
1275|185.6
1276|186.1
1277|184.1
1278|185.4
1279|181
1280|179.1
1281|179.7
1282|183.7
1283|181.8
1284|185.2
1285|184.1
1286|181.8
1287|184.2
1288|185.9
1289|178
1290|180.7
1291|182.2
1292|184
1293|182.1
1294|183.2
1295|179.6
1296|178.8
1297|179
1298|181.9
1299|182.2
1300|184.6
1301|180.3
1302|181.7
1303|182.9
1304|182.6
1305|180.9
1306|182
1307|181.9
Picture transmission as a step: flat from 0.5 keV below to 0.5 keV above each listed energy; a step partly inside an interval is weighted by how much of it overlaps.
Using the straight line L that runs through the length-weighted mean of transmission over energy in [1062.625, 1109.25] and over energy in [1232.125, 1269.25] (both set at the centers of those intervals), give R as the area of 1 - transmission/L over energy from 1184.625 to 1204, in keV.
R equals 2.2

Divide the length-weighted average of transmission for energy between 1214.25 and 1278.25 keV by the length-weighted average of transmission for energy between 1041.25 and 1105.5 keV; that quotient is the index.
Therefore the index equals 1.11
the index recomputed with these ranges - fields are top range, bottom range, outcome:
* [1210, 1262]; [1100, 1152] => 1.12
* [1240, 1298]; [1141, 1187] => 1.09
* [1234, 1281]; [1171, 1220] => 1.15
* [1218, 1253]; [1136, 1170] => 1.16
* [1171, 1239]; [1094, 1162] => 1.02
